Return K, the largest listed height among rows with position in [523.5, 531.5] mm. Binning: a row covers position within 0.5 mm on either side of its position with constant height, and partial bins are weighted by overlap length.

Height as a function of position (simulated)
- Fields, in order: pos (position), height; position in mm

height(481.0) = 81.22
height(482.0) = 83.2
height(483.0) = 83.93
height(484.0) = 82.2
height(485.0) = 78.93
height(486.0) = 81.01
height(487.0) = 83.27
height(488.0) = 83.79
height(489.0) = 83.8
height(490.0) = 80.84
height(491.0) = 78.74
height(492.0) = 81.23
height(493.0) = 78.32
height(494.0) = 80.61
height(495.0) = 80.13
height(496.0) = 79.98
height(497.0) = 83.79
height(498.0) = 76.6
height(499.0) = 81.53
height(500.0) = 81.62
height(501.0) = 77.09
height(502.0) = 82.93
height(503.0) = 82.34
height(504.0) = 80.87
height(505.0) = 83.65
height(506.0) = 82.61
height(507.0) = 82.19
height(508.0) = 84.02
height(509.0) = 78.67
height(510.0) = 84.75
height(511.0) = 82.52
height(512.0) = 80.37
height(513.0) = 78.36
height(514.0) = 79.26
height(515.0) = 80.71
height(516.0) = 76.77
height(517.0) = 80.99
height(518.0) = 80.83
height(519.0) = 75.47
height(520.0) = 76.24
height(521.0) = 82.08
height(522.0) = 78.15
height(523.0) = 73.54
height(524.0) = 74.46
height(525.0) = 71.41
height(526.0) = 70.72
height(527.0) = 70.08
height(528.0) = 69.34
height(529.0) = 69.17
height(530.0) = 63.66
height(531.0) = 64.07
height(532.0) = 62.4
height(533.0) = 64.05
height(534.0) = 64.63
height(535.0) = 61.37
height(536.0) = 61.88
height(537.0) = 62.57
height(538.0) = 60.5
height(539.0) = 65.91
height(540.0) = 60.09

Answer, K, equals 74.46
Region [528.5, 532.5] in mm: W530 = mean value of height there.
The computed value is 64.8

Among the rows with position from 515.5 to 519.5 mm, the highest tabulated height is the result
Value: 80.99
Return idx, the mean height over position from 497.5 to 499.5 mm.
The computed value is 79.1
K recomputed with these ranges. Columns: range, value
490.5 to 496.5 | 81.23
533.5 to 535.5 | 64.63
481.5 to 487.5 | 83.93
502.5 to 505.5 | 83.65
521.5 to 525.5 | 78.15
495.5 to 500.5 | 83.79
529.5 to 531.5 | 64.07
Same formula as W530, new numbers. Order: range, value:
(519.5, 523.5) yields 77.5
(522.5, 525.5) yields 73.1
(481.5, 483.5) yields 83.6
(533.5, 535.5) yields 63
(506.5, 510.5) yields 82.4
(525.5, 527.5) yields 70.4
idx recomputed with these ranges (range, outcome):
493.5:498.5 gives 80.2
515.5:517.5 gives 78.9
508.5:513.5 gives 80.9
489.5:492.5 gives 80.3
